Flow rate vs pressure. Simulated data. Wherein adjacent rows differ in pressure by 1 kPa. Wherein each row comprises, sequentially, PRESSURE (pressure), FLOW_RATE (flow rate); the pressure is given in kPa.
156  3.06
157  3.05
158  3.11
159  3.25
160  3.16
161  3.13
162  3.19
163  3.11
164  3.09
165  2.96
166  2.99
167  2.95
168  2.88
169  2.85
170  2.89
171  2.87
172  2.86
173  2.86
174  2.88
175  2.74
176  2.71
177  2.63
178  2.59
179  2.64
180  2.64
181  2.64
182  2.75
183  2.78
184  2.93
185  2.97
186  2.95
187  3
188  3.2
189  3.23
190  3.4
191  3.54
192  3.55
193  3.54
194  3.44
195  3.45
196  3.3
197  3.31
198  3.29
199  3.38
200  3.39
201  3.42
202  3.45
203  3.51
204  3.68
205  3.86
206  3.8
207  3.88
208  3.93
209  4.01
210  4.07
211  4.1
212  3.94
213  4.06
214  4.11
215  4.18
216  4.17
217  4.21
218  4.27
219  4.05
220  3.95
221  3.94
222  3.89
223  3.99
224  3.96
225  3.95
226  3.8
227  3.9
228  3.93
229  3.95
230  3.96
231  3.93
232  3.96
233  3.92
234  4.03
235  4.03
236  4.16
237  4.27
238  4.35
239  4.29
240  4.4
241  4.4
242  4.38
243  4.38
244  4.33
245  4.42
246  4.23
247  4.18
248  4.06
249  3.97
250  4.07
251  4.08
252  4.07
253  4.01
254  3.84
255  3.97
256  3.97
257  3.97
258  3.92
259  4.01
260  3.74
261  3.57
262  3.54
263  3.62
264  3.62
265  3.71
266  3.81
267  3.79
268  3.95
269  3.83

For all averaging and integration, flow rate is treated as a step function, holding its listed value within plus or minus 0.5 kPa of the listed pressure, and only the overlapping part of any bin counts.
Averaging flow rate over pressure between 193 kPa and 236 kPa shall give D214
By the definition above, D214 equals 3.84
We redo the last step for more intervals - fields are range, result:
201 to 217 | 3.91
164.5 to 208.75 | 3.15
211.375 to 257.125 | 4.09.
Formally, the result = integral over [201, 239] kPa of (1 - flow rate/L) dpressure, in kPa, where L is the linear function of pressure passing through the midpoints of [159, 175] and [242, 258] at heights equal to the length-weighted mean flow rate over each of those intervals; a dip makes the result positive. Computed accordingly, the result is -2.8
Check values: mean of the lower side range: 2.98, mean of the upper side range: 4.11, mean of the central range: 3.97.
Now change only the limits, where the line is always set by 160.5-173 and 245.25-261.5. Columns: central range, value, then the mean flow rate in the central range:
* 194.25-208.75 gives -0.7 kPa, 3.55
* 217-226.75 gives -1.0 kPa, 3.99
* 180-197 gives 0.4 kPa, 3.16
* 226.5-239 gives -1.0 kPa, 4.04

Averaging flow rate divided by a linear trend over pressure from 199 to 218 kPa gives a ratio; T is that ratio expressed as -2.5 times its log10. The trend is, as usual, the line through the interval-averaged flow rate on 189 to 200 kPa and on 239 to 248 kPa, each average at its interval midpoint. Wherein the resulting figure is -0.06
